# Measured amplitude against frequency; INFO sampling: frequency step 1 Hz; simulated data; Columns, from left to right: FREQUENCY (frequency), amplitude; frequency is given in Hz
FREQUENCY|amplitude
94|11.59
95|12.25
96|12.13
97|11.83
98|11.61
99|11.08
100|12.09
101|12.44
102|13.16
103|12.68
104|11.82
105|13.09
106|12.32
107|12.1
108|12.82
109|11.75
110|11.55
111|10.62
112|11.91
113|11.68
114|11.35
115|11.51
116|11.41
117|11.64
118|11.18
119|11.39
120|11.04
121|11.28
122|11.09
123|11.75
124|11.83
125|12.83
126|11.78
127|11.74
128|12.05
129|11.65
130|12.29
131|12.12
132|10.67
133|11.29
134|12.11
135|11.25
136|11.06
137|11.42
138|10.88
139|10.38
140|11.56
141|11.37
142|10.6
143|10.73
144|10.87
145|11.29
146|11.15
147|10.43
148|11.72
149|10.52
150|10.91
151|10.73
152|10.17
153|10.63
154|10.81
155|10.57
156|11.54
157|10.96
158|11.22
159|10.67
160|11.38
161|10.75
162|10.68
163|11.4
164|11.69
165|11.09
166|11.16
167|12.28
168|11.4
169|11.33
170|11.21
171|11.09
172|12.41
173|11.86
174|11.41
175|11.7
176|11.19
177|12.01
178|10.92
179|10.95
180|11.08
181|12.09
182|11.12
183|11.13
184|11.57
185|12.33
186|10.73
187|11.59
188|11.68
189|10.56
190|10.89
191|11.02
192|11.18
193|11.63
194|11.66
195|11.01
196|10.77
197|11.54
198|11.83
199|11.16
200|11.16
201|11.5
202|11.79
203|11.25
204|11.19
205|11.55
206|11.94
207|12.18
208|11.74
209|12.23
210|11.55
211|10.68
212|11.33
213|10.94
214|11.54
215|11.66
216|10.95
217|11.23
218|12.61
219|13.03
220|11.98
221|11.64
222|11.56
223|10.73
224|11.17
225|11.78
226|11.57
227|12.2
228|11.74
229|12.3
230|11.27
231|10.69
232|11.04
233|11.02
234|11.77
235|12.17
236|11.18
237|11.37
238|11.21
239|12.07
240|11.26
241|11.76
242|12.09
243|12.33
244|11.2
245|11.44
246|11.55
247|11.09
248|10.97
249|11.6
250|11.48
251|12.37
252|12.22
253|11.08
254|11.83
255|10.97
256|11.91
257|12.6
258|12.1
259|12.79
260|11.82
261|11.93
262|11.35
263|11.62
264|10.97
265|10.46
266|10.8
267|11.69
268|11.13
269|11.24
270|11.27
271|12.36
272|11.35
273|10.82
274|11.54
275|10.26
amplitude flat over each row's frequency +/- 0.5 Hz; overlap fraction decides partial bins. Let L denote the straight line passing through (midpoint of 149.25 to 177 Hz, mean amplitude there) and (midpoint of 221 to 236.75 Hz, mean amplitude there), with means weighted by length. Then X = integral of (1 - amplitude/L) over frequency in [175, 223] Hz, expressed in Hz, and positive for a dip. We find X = -0.4 Hz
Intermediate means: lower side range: 11.2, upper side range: 11.5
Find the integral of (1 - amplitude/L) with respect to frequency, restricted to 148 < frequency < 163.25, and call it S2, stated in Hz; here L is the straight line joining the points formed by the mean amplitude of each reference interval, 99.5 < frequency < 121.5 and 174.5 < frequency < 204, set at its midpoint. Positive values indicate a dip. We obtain 0.9 Hz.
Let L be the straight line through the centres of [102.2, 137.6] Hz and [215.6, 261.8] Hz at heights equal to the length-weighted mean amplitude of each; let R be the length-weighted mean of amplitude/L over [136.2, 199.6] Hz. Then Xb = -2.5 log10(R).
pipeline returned 0.048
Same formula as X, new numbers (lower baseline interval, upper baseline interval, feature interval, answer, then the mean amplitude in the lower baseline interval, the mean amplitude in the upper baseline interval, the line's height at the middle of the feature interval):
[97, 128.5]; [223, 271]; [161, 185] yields 0.6 Hz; 11.8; 11.6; 11.7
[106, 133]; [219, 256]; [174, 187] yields 0.2 Hz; 11.7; 11.6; 11.6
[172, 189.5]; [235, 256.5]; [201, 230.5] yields -0.3 Hz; 11.4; 11.6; 11.5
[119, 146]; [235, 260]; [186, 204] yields 0.4 Hz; 11.4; 11.7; 11.6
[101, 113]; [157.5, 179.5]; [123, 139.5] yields 0.4 Hz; 12.2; 11.4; 11.8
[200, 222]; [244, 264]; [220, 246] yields 0.2 Hz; 11.6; 11.7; 11.7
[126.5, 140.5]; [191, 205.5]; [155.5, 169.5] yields 0.2 Hz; 11.5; 11.4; 11.4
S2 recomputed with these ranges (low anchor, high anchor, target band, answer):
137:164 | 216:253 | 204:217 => -0.1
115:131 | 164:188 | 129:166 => 1.6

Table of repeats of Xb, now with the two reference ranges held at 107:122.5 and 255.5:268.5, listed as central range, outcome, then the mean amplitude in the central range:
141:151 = 0.058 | 10.9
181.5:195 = 0.025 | 11.3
